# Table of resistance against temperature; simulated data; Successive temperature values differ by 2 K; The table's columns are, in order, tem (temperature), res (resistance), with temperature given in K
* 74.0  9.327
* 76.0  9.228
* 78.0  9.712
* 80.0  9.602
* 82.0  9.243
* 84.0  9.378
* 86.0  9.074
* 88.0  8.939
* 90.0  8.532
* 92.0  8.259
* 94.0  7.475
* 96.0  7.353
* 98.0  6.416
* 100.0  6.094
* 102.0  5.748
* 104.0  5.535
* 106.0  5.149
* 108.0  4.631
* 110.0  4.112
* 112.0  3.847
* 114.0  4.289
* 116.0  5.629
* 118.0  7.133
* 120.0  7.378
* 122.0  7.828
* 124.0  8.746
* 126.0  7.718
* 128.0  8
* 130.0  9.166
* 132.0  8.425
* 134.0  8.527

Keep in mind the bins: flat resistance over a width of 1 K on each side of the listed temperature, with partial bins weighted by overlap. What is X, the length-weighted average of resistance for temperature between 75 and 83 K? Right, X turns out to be 9.45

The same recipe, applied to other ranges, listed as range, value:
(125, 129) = 7.86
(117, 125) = 7.77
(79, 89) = 9.25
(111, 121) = 5.66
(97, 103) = 6.09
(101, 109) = 5.27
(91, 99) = 7.38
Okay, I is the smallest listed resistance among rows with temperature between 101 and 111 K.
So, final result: 4.112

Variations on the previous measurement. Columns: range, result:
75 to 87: 9.074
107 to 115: 3.847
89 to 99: 6.416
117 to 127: 7.133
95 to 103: 5.748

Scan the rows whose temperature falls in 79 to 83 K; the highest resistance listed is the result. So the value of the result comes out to 9.602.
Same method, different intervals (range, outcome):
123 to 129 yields 8.746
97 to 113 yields 6.416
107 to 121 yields 7.378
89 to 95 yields 8.532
